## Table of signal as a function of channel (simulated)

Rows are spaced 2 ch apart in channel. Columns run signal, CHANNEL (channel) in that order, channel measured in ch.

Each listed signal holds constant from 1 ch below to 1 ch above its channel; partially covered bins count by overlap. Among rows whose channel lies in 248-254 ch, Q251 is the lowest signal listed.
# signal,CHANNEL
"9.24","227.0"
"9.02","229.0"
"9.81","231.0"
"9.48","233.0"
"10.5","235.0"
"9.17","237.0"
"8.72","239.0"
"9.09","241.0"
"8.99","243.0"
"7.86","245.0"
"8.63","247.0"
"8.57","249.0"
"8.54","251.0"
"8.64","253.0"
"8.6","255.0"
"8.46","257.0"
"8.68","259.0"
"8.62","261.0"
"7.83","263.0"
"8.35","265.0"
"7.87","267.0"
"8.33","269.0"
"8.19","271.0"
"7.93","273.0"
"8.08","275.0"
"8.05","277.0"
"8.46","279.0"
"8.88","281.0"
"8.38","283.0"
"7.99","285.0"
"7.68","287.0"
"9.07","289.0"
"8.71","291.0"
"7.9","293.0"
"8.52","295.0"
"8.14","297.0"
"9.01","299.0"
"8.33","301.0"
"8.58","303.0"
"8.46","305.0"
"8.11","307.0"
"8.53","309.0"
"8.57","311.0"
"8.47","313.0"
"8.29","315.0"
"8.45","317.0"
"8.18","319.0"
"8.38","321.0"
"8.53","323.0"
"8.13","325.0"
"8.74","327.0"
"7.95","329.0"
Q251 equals 8.54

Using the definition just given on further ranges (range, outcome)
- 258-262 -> 8.62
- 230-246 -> 7.86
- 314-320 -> 8.18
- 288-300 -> 7.9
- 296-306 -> 8.14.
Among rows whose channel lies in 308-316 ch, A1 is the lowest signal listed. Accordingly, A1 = 8.29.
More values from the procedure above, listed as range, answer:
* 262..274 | 7.83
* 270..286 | 7.93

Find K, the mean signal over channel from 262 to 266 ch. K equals 8.09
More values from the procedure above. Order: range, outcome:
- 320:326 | 8.35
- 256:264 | 8.4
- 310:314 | 8.52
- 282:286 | 8.19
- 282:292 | 8.37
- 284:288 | 7.83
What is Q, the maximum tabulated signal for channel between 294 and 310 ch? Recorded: 9.01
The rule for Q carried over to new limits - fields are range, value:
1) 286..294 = 9.07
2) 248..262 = 8.68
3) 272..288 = 8.88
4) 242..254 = 8.99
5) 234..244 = 10.5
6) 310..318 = 8.57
